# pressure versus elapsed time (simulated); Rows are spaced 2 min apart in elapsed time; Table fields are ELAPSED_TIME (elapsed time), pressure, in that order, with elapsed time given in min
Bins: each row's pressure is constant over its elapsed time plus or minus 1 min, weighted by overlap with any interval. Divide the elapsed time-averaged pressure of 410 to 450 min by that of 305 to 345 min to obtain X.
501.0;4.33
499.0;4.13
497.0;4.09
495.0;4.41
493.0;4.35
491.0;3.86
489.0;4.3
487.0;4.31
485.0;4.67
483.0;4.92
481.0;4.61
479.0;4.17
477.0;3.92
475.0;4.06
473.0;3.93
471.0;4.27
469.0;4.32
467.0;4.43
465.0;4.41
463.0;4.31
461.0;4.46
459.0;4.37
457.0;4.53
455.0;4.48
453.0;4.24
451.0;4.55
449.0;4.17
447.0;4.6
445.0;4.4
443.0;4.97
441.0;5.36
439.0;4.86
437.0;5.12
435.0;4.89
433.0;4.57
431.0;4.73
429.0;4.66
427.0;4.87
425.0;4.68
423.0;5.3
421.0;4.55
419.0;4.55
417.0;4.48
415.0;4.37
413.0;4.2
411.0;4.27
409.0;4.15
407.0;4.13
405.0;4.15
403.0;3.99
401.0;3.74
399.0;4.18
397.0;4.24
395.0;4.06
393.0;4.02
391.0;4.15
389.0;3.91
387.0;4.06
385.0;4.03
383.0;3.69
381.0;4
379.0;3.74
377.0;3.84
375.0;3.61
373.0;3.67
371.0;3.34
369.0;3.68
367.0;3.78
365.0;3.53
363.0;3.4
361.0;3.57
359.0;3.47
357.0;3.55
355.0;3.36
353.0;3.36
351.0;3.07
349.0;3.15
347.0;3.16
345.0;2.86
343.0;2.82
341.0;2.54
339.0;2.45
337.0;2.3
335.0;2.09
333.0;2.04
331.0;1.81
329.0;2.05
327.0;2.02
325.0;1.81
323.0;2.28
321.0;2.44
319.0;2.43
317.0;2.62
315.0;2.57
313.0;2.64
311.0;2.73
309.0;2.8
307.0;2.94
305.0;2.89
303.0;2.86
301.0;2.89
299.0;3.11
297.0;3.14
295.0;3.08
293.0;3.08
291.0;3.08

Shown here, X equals 1.94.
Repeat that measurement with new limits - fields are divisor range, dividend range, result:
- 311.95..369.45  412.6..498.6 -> 1.62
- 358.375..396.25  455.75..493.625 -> 1.15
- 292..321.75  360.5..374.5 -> 1.27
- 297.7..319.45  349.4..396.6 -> 1.33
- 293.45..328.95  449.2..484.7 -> 1.64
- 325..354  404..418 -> 1.68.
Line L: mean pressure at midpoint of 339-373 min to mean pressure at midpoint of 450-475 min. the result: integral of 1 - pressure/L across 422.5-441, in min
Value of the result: -3.8 min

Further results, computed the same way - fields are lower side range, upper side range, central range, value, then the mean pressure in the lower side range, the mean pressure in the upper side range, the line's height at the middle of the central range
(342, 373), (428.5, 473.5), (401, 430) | -2.3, 3.35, 4.55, 4.1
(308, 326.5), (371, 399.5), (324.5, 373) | 4.0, 2.47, 3.92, 3.14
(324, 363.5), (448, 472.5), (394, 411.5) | -2.6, 2.74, 4.37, 3.56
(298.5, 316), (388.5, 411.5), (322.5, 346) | 6.9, 2.82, 4.08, 3.19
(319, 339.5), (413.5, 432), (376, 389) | -1.1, 2.14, 4.67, 3.58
